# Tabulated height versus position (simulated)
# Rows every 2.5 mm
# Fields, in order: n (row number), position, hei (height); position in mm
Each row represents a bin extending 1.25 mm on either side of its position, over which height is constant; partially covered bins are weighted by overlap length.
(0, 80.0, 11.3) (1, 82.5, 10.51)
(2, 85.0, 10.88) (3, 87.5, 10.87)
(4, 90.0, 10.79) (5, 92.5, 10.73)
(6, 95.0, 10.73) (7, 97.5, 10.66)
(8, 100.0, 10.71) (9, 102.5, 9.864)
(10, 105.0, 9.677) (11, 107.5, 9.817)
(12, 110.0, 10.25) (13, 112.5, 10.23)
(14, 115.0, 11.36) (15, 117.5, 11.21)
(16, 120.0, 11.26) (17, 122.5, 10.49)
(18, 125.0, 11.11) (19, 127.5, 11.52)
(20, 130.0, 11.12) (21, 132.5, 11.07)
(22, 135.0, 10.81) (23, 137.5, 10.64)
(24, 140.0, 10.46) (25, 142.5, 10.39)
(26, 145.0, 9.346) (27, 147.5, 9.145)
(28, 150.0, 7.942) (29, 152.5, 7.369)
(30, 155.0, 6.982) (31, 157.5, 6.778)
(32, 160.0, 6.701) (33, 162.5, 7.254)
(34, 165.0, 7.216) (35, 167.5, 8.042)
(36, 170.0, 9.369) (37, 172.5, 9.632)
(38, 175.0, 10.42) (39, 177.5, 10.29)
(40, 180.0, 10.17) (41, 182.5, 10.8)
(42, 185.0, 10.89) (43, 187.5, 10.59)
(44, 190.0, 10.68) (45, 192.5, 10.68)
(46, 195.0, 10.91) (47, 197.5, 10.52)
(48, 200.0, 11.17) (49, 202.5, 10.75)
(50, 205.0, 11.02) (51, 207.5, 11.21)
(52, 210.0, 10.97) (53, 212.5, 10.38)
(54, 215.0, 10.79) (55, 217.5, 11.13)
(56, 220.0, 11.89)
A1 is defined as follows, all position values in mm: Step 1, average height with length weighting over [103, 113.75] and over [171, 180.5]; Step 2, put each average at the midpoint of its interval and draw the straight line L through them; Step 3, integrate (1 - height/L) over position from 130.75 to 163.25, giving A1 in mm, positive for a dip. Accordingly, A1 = 3.7 mm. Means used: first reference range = 9.98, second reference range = 10.1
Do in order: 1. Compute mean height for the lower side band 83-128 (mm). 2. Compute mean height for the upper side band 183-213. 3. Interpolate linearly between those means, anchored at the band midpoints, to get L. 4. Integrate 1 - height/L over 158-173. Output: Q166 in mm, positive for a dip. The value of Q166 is 4.0 mm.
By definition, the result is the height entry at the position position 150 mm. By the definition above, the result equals 7.942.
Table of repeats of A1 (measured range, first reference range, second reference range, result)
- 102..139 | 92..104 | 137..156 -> -3.49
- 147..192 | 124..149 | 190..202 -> 7.41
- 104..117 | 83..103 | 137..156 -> -0.27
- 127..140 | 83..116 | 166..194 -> -0.76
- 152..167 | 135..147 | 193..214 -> 4.78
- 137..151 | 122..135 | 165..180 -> 1.16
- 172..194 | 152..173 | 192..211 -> -2.71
